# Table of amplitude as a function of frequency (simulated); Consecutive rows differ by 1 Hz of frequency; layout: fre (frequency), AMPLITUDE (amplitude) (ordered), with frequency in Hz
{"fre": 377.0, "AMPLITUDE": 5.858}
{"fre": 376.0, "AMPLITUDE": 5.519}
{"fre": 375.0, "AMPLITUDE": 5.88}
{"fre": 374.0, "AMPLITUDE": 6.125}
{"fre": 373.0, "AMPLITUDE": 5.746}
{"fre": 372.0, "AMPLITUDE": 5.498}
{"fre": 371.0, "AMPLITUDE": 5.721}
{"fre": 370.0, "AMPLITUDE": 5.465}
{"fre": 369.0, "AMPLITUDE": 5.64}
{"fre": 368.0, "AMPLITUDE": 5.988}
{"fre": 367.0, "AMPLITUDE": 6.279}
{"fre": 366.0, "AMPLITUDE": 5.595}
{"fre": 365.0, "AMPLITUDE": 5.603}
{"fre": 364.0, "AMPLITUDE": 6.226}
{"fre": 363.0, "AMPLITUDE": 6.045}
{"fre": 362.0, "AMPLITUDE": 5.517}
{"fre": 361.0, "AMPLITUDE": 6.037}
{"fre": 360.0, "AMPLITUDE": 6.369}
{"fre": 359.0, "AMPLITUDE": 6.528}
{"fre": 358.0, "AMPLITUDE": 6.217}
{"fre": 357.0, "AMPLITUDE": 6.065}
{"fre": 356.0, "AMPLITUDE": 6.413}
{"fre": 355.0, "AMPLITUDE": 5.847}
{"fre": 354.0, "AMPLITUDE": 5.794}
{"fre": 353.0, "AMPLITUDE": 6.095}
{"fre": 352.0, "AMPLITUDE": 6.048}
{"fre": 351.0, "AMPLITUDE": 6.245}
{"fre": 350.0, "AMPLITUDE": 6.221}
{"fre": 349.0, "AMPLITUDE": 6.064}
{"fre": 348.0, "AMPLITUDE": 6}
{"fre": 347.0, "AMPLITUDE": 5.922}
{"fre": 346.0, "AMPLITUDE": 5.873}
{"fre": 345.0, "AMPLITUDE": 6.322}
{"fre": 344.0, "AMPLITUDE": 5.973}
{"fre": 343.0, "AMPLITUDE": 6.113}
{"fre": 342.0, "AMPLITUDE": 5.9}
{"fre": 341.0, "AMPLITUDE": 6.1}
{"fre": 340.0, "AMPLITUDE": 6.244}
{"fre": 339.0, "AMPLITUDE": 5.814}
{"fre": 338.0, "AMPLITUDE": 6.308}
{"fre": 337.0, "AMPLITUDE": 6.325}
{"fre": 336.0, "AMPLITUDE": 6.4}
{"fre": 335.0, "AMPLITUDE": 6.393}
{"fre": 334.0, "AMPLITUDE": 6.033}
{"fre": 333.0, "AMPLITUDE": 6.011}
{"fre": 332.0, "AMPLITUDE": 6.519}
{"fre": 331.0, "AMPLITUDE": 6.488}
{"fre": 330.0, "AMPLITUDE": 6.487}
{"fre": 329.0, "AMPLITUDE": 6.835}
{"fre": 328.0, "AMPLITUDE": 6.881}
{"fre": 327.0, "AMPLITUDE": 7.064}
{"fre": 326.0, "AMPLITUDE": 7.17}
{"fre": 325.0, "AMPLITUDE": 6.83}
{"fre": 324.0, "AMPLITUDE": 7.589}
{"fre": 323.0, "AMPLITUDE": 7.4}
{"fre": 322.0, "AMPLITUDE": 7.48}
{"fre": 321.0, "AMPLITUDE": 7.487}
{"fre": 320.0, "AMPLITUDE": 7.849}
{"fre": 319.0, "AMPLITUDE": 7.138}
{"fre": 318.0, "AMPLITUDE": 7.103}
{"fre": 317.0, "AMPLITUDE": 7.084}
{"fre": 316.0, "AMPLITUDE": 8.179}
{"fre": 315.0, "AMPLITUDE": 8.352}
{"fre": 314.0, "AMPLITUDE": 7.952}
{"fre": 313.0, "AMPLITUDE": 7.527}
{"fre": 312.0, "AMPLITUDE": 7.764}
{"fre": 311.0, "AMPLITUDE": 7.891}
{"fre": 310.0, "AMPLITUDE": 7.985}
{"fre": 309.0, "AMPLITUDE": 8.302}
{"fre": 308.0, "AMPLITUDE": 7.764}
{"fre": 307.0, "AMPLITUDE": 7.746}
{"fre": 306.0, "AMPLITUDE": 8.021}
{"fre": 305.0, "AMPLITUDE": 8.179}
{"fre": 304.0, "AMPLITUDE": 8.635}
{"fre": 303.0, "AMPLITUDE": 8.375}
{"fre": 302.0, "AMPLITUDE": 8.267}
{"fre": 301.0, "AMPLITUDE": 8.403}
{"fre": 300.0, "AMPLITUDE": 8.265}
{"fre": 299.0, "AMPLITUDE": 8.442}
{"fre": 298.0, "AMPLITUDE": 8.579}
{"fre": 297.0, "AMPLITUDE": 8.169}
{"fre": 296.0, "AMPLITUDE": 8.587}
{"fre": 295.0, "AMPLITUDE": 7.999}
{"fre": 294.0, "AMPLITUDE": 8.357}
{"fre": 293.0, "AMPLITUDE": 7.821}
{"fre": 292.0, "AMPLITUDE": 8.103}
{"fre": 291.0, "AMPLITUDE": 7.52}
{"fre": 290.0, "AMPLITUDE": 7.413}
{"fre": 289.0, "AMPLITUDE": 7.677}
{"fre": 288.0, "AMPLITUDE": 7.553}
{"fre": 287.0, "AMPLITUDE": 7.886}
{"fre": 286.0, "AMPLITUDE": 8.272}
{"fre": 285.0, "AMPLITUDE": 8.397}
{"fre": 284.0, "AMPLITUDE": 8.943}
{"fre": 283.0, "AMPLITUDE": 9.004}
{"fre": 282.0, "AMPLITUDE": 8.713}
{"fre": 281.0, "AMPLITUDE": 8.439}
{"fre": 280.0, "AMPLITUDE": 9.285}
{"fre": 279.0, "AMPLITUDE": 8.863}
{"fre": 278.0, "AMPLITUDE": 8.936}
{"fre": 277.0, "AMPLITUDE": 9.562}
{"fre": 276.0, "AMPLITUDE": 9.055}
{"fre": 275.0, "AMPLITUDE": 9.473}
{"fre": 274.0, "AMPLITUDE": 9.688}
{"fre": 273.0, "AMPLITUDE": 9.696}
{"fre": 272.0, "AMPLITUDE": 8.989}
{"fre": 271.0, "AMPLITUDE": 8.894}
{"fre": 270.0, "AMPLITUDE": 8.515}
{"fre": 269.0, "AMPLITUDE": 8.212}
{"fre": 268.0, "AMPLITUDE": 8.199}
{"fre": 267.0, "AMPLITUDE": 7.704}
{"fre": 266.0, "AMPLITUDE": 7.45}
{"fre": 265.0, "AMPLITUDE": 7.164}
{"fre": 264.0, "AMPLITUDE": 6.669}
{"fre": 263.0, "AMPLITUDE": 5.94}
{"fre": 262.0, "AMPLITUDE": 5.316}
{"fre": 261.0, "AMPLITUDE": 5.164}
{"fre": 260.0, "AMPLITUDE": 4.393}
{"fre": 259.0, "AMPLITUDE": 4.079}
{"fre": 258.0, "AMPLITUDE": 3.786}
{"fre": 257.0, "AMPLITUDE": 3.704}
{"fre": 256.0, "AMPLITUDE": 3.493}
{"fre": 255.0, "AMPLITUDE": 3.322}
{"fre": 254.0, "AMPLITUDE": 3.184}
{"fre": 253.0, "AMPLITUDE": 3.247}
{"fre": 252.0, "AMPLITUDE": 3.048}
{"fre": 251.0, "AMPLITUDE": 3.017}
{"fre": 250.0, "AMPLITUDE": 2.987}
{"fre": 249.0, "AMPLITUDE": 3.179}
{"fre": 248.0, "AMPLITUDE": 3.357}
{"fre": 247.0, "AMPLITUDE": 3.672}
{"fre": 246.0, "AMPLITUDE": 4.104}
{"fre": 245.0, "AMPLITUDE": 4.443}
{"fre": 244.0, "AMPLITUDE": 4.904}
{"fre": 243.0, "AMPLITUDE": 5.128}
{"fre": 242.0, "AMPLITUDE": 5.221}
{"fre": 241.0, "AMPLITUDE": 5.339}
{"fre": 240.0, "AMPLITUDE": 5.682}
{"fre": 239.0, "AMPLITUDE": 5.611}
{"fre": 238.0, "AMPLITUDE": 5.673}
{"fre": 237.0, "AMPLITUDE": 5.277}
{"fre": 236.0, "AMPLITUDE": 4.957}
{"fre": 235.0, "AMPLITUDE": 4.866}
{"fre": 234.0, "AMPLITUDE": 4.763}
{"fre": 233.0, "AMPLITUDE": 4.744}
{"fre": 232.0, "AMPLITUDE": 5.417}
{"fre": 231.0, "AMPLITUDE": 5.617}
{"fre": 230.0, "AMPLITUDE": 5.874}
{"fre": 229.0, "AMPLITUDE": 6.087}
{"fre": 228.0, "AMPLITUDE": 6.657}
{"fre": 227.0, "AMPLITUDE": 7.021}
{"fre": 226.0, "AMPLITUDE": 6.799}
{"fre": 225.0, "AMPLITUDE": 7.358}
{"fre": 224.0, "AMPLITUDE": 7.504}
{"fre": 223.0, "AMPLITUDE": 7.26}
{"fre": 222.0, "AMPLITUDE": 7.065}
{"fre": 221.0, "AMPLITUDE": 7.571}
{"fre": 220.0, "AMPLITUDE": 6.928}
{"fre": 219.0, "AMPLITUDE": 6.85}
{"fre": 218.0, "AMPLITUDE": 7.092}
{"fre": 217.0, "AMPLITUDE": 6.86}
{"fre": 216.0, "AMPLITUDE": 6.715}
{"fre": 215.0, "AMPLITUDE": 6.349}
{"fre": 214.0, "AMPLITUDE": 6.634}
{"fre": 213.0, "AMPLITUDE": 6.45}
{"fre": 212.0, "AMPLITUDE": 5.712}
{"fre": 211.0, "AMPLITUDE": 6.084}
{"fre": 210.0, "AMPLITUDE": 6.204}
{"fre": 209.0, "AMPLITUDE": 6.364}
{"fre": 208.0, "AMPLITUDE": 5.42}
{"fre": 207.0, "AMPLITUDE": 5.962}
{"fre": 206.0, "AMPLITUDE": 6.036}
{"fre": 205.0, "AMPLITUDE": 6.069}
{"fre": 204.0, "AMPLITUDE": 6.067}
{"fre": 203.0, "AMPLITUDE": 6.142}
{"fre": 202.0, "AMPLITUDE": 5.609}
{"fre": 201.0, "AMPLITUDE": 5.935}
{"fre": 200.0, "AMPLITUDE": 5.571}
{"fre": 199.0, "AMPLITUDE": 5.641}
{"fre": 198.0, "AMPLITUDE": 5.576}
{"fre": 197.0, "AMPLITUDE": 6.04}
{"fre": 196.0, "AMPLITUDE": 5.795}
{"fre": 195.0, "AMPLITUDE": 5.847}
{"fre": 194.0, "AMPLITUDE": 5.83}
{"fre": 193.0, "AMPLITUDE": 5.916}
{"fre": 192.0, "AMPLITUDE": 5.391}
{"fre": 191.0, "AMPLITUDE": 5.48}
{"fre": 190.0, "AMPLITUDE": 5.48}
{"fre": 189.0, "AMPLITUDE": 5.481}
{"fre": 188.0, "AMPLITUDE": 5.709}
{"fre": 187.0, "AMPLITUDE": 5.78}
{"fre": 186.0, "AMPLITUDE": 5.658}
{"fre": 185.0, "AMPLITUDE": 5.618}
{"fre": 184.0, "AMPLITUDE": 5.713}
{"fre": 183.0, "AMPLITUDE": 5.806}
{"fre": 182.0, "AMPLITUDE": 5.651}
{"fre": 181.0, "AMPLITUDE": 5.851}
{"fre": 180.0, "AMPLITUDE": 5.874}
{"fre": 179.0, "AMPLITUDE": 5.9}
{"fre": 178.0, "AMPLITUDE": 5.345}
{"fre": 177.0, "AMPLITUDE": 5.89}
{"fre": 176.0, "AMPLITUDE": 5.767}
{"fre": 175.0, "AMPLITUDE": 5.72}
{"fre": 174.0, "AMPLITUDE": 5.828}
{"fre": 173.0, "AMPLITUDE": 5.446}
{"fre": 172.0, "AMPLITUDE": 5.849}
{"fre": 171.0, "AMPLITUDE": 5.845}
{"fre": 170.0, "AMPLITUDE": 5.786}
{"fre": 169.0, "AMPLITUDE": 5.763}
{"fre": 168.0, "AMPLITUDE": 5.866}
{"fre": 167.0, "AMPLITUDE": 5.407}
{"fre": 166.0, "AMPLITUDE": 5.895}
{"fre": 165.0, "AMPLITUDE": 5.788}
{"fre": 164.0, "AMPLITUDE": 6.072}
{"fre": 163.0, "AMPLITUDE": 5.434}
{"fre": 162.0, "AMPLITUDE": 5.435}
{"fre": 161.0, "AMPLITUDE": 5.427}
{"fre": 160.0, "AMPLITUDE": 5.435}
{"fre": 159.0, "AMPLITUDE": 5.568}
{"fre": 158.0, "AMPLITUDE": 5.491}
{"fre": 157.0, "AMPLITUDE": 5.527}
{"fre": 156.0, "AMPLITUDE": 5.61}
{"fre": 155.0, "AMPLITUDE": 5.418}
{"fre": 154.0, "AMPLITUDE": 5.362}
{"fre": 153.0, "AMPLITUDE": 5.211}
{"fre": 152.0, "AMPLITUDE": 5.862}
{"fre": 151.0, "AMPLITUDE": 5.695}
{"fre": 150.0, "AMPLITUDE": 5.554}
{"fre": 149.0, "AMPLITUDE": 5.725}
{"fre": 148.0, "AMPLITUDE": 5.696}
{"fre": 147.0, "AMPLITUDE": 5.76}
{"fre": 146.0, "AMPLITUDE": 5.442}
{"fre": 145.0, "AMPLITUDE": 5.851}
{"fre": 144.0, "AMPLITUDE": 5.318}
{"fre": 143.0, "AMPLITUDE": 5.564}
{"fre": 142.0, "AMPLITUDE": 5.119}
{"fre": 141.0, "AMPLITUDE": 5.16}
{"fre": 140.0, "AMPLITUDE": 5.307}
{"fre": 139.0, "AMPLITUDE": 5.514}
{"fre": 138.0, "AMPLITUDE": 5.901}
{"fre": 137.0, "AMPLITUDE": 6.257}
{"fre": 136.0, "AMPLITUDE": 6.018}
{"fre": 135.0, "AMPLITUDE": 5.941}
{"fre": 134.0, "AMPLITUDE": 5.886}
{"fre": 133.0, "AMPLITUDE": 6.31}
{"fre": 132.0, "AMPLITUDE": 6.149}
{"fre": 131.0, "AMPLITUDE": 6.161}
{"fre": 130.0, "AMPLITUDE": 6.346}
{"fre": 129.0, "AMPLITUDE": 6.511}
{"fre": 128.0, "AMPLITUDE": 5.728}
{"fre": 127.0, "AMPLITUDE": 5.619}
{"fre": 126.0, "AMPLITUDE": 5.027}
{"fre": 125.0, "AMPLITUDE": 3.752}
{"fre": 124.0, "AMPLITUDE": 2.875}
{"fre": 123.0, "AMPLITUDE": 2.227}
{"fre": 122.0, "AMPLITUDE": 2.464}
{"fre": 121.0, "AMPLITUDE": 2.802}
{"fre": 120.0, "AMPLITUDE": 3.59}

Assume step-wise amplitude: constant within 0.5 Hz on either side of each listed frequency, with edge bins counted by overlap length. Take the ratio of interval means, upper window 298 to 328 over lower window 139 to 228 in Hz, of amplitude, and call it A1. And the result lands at 1.32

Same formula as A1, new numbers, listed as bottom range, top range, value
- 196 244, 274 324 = 1.35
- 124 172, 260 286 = 1.45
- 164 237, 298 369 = 1.14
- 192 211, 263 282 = 1.45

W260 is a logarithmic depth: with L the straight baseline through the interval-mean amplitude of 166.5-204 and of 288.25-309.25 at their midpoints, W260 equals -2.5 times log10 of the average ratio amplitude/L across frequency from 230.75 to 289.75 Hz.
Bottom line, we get 0.18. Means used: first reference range 5.73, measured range 6.24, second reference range 8.12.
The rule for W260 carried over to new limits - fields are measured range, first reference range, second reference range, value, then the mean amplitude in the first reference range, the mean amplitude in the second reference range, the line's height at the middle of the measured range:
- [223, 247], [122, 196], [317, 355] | 0.07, 5.56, 6.5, 5.96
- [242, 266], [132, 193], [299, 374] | 0.40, 5.66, 6.74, 6.23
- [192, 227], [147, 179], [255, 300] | 0.02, 5.64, 7.64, 6.45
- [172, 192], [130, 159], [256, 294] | 0.10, 5.68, 7.64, 6.24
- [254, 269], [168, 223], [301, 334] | 0.24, 5.99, 7.5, 6.81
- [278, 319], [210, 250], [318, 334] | -0.22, 5.79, 6.99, 6.64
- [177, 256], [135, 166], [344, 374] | 0.02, 5.59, 5.98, 5.72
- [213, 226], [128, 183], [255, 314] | -0.04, 5.71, 7.74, 6.72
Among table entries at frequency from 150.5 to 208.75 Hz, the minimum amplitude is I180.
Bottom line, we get 5.211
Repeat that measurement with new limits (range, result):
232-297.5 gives 2.987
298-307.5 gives 7.746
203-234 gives 4.744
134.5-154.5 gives 5.119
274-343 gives 5.814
